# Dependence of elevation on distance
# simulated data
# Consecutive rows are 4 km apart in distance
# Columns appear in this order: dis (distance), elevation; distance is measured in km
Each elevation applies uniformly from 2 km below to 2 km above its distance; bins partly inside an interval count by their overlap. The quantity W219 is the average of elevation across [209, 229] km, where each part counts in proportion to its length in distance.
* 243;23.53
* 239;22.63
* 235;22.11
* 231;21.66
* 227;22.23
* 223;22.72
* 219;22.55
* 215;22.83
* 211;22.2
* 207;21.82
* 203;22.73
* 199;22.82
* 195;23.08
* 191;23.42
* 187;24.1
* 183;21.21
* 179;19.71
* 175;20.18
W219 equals 22.5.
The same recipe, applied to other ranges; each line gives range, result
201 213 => 22.2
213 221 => 22.7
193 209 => 22.6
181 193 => 22.9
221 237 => 22.2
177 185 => 20.5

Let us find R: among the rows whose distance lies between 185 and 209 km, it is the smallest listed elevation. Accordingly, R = 21.82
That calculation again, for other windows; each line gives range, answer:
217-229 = 22.23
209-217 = 22.2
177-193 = 19.71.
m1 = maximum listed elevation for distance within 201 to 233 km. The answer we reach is 22.83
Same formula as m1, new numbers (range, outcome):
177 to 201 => 24.1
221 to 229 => 22.72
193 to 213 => 23.08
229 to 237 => 22.11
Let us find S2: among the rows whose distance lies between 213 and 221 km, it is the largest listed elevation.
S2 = 22.83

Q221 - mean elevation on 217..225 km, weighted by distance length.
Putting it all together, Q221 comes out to 22.6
